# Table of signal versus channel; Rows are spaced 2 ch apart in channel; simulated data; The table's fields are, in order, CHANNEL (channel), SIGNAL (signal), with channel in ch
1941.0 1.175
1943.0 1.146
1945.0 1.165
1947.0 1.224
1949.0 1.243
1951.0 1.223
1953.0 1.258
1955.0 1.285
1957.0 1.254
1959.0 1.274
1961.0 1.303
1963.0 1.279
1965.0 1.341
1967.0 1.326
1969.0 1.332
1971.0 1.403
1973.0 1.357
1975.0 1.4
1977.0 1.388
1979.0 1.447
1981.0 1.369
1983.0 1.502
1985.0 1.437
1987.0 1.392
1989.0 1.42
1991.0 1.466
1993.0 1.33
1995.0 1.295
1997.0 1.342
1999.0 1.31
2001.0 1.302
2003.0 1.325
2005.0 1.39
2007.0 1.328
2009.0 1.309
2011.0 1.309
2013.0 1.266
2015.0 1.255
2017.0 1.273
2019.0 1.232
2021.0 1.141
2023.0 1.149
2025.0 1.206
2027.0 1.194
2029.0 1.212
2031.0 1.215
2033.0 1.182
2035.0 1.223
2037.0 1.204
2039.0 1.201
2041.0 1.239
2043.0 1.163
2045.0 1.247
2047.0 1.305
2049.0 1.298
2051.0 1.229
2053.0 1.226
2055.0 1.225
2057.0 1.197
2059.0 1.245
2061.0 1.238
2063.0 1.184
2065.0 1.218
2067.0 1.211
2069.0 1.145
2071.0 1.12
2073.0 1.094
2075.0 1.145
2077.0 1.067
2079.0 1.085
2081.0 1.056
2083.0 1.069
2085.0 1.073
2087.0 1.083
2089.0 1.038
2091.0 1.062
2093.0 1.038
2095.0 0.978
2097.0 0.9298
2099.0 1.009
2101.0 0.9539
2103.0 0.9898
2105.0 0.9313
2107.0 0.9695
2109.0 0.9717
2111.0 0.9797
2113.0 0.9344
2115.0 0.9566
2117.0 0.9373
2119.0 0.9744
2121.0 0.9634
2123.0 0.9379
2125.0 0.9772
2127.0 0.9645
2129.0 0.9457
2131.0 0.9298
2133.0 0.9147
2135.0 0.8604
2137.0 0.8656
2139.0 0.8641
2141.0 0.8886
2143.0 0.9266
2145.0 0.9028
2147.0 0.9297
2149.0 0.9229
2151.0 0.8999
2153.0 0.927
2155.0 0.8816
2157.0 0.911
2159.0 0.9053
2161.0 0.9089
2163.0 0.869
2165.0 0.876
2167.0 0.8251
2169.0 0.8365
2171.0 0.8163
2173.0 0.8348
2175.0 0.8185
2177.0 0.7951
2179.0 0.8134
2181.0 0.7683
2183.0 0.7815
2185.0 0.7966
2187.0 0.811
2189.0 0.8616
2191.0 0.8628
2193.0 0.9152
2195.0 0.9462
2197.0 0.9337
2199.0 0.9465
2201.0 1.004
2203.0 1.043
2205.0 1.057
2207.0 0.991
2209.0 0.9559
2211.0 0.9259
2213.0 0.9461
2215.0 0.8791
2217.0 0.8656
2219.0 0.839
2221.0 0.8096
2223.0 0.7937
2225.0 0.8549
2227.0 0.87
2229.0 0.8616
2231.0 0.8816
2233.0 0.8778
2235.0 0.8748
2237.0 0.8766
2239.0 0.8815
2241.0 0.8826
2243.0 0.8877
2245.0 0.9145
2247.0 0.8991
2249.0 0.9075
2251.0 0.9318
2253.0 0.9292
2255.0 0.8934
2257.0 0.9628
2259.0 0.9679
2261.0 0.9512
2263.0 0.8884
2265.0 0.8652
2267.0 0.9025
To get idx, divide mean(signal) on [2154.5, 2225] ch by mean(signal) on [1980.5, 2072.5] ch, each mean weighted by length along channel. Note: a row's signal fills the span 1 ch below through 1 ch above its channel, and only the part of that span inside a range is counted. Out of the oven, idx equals 0.7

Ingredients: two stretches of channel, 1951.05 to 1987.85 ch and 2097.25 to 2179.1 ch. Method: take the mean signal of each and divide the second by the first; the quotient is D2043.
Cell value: 0.7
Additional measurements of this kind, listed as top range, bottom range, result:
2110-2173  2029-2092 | 0.78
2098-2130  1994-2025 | 0.75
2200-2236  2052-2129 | 0.86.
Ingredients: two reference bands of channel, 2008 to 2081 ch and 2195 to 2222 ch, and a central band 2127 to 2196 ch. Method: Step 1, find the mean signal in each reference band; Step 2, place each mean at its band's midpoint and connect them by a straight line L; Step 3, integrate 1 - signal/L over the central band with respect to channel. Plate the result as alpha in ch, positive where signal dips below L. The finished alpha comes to 9.7 ch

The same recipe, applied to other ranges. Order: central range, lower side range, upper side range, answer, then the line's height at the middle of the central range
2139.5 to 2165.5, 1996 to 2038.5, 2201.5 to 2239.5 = 3.0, 1.02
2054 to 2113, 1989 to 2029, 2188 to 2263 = 4.2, 1.16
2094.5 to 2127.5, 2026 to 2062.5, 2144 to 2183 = 1.9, 1.02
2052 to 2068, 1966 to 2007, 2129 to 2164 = -0.8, 1.16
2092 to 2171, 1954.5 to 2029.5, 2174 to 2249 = 8.9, 1.04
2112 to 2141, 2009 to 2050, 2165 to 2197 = 1.4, 0.977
